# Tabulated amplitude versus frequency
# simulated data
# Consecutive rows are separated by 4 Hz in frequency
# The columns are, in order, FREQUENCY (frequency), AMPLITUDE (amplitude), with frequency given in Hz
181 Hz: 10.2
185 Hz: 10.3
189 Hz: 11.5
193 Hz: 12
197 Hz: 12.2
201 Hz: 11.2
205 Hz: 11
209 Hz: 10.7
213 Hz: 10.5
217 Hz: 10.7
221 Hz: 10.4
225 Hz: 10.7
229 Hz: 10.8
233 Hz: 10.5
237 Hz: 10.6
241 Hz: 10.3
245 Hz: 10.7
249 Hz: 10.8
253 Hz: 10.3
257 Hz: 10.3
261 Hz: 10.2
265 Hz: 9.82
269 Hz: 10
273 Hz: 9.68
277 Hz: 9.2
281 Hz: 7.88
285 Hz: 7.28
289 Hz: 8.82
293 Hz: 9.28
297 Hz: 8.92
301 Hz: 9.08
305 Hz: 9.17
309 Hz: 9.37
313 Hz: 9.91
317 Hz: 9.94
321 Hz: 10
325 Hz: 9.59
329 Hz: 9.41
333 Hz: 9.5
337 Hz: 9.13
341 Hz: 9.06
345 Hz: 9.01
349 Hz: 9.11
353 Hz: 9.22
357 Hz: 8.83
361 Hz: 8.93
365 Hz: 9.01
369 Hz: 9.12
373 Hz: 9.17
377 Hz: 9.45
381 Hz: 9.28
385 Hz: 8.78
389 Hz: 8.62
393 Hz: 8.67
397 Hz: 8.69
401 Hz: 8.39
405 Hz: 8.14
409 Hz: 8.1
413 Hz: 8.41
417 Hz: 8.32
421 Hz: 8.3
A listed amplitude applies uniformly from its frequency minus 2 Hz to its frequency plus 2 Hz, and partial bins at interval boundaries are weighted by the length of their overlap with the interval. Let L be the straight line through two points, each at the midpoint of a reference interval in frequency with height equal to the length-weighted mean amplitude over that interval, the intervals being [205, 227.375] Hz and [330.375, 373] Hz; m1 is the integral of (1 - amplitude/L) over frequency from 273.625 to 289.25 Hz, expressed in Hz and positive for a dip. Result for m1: 2.4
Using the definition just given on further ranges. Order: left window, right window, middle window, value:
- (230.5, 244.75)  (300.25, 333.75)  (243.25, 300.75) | 3.5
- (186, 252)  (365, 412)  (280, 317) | 3.5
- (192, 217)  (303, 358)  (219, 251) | 0.5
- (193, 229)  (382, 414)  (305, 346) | -0.1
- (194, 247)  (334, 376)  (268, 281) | 1.0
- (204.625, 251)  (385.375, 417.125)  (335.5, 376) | -0.2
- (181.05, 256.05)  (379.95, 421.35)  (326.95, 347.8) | 0.2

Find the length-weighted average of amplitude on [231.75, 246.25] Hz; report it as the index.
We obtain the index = 10.5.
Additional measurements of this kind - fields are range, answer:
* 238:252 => 10.6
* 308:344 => 9.54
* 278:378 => 9.13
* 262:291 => 9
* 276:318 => 8.96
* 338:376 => 9.06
